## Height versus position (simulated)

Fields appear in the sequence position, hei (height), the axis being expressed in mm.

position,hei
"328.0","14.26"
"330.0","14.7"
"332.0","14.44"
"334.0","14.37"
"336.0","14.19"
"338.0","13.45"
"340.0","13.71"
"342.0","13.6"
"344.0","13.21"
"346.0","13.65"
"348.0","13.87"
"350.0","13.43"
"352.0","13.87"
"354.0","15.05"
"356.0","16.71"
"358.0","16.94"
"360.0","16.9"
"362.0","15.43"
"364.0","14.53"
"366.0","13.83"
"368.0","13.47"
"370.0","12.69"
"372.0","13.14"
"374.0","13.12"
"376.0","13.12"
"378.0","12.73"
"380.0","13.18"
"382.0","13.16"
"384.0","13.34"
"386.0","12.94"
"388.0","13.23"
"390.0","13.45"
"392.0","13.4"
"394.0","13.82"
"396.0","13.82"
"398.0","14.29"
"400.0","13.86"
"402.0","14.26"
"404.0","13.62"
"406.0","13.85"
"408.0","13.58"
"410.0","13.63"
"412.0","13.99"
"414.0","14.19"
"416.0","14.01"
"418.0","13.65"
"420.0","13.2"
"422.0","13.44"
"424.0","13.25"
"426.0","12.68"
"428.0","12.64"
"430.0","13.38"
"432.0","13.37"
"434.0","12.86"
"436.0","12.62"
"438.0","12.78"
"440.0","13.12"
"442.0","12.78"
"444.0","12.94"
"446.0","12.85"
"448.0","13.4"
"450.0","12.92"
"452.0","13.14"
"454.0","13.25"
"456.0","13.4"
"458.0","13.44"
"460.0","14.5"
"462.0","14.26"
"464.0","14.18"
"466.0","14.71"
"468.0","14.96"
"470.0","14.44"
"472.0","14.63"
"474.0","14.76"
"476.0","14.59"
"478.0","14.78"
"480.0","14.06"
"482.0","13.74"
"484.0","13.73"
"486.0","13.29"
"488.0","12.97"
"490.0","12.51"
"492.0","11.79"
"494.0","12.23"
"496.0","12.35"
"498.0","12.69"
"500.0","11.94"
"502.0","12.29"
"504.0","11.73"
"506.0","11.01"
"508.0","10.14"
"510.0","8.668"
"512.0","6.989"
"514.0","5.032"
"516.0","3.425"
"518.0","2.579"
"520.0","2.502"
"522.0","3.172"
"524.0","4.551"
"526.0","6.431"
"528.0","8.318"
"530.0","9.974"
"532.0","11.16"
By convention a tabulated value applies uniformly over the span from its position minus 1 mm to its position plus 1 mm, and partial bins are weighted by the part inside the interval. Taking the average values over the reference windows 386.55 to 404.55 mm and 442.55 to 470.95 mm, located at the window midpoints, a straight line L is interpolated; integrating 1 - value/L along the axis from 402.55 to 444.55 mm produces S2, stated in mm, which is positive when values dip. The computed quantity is 1.2 mm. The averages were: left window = 13.7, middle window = 13.3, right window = 13.7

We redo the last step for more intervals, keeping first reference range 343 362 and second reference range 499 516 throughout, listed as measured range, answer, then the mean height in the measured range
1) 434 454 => -2.3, 13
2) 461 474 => -4.6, 14.5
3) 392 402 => -0.5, 13.9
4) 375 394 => 0.7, 13.2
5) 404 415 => -0.8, 13.8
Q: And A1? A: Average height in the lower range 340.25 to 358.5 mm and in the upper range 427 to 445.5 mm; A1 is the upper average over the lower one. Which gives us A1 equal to 0.90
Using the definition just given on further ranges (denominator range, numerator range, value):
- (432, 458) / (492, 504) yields 0.94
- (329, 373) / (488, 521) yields 0.65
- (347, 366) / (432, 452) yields 0.86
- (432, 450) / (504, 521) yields 0.51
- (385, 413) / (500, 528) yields 0.51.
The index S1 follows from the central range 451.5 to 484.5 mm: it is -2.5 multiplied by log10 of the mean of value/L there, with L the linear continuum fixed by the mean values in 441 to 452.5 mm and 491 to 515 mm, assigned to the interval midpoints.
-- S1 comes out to -0.18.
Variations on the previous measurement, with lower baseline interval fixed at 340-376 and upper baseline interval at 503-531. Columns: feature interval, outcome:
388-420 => -0.144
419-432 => -0.184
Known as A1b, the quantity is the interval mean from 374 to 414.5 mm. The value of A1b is 13.6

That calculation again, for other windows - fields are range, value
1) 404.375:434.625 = 13.5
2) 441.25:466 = 13.5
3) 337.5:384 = 14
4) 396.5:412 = 13.9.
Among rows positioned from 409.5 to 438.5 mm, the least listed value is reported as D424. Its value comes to 12.62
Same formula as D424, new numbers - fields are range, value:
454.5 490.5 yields 12.51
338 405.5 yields 12.69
